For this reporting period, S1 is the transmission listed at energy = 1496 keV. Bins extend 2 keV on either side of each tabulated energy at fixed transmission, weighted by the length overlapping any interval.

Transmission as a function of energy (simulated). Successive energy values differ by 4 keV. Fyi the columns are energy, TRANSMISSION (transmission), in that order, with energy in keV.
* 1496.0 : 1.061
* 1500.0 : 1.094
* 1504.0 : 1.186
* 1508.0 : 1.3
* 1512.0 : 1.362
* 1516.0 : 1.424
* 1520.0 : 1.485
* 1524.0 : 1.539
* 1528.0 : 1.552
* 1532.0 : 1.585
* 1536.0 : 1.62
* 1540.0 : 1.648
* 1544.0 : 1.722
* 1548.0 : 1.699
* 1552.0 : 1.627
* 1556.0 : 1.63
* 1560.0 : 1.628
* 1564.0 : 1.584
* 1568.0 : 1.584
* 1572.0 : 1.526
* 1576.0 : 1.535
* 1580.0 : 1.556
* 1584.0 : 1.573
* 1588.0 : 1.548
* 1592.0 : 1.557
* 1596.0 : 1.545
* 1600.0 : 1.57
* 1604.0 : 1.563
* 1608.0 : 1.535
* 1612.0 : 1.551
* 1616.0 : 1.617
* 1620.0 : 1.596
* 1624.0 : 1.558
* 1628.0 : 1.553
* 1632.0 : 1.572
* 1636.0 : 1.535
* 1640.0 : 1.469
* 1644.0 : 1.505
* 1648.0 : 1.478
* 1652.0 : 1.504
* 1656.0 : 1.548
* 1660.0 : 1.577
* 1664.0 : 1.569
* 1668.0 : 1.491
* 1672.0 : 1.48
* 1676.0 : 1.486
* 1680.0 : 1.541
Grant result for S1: 1.061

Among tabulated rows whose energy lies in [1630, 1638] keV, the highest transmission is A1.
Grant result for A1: 1.572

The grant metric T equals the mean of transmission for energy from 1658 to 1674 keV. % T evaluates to 1.53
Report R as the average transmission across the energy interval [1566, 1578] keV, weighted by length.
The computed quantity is 1.55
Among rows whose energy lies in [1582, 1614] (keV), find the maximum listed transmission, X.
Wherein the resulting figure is 1.573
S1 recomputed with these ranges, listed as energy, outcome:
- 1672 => 1.48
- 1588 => 1.548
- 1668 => 1.491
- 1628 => 1.553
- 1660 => 1.577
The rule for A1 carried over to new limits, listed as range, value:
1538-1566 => 1.722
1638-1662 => 1.577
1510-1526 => 1.539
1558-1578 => 1.628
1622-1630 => 1.558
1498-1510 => 1.3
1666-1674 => 1.491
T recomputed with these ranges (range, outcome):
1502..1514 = 1.28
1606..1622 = 1.57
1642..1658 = 1.51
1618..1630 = 1.57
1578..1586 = 1.56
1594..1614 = 1.55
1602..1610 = 1.55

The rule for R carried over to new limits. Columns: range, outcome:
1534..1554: 1.66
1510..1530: 1.47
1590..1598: 1.55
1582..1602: 1.56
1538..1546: 1.69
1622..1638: 1.55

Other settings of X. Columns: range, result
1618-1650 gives 1.596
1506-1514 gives 1.362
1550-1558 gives 1.63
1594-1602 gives 1.57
